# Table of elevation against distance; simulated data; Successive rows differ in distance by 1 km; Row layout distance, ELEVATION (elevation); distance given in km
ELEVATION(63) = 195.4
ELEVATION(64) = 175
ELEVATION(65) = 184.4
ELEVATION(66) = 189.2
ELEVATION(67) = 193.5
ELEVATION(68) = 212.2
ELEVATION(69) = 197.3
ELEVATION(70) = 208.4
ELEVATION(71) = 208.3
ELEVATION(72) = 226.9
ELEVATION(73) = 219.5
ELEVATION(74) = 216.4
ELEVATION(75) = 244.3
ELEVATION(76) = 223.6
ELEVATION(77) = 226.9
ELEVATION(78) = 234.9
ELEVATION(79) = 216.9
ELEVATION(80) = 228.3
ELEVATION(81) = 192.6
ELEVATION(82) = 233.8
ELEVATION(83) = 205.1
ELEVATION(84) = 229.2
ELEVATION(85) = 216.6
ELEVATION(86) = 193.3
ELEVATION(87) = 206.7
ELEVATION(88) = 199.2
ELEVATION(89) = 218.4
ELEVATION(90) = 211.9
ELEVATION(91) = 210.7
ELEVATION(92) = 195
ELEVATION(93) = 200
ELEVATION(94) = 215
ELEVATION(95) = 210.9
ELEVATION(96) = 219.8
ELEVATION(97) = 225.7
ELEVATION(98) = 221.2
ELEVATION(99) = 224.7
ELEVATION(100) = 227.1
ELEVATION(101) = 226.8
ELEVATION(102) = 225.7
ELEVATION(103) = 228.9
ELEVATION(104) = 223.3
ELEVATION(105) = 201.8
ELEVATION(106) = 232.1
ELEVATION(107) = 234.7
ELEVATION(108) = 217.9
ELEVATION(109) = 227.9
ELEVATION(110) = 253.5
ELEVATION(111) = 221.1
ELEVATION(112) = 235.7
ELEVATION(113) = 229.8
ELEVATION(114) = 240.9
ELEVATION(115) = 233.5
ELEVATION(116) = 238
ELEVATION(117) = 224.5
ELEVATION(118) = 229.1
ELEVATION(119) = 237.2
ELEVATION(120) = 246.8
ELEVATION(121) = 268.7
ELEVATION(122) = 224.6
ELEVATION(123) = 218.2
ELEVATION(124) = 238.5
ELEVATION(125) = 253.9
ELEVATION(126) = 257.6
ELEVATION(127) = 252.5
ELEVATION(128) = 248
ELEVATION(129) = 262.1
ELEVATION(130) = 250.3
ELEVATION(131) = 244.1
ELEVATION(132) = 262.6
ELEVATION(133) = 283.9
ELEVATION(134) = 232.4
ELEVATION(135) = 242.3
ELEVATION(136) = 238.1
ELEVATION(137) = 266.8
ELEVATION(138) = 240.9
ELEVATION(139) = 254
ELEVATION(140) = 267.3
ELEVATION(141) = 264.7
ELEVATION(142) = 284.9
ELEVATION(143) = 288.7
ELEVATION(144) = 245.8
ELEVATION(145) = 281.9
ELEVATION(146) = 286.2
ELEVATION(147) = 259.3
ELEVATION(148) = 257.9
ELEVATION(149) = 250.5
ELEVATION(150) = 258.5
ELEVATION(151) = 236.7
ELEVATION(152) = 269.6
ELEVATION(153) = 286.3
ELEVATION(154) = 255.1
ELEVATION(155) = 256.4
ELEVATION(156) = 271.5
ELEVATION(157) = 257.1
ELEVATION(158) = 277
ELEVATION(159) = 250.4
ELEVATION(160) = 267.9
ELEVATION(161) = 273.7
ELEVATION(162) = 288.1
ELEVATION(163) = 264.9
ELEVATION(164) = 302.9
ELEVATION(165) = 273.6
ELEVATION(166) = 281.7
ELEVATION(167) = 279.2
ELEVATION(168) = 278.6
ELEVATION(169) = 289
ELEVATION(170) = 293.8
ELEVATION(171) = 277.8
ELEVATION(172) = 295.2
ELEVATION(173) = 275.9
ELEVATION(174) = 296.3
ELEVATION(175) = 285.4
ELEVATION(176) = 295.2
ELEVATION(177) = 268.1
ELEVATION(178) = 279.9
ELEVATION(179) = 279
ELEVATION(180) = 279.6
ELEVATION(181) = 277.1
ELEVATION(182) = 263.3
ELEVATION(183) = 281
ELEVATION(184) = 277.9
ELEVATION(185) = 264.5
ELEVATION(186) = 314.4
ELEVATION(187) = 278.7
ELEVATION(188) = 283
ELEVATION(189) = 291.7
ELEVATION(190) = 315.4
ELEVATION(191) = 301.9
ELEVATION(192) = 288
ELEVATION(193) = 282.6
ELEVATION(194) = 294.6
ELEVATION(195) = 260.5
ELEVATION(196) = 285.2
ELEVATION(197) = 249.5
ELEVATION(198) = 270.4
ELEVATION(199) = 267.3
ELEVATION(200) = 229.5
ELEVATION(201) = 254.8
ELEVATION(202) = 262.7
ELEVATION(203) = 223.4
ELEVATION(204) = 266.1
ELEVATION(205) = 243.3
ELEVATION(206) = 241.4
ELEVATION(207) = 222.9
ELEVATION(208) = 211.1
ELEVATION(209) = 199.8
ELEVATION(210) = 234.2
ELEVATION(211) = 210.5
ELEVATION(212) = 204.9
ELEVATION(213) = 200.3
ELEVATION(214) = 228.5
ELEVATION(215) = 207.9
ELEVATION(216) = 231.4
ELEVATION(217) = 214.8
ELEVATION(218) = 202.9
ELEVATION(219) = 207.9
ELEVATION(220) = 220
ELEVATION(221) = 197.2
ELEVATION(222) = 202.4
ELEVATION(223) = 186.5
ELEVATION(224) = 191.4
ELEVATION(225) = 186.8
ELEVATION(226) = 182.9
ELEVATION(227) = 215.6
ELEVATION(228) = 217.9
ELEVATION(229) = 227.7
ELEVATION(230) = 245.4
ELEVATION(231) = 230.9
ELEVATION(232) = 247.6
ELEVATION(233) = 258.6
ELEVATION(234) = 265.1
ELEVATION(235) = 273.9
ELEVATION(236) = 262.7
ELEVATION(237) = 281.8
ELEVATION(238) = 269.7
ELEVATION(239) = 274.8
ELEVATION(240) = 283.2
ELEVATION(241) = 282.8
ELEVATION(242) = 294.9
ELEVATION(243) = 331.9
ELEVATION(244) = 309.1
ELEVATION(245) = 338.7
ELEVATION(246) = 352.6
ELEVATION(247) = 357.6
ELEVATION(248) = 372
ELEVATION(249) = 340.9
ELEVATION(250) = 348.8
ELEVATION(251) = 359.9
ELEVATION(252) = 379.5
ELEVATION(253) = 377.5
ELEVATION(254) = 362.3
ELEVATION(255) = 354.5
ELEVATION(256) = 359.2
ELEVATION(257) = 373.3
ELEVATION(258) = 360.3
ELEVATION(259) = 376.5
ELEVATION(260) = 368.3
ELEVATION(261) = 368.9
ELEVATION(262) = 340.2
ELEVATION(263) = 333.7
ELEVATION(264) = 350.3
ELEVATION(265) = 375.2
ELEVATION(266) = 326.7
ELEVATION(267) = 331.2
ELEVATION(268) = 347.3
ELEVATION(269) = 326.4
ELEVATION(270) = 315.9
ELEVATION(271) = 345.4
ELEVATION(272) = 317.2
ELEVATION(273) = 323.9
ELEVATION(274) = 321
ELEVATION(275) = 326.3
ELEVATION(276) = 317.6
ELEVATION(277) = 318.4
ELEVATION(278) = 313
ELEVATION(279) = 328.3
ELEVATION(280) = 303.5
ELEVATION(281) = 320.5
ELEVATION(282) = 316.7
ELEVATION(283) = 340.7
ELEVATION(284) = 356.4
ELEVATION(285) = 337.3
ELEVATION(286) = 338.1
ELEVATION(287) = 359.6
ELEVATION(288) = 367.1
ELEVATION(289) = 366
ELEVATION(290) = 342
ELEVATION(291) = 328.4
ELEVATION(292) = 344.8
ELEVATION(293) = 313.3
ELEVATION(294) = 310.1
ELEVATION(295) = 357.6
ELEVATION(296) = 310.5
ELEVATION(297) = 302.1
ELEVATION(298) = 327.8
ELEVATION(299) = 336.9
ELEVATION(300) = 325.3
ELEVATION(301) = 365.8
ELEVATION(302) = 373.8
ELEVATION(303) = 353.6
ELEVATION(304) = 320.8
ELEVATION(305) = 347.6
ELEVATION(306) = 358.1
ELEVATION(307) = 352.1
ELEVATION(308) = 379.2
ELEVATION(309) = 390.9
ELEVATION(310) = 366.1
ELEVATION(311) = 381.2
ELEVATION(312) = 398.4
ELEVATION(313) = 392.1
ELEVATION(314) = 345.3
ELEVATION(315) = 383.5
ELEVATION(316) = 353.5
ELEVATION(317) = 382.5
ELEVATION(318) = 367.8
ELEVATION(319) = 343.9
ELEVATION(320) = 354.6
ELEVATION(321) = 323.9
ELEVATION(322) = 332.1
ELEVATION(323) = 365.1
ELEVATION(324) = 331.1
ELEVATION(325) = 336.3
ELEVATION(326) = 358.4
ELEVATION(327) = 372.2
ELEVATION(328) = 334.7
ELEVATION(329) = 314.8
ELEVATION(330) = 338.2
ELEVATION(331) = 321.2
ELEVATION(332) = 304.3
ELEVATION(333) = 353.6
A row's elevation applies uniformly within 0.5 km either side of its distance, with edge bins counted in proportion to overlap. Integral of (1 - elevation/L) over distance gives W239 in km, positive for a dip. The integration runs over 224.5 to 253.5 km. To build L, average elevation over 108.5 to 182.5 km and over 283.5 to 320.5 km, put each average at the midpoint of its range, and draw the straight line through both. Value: 2.6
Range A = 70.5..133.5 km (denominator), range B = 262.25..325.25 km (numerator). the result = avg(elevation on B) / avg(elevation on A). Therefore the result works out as 1.5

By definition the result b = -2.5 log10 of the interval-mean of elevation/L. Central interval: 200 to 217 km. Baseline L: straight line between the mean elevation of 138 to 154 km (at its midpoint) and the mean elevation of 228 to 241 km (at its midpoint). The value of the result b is 0.15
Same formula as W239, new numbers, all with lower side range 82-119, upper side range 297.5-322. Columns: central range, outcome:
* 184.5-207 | 1.1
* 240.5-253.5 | -1.0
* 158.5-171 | -0.7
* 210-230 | 6.1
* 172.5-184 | -0.3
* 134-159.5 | -1.0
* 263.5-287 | 0.4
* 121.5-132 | -0.3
